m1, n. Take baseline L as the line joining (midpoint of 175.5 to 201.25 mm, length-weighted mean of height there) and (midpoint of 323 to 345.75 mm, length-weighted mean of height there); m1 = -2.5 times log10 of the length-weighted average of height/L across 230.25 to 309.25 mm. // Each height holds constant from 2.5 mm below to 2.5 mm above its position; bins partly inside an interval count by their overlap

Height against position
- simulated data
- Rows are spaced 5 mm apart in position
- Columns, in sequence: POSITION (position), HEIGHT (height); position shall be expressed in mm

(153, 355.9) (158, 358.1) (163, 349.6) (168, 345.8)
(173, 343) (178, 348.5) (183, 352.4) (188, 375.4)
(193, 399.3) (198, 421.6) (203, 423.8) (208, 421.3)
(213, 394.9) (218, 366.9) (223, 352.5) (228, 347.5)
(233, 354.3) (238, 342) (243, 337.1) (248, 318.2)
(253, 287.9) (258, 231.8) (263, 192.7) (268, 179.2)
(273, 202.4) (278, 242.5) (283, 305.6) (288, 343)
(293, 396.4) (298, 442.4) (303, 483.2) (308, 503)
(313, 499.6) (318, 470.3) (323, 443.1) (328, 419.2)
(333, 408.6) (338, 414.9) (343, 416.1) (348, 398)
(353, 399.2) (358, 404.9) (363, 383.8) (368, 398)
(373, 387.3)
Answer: 0.25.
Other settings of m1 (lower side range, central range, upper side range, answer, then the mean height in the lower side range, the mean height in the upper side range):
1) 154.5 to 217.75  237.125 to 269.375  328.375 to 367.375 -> 0.396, 377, 404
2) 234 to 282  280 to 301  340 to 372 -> -0.197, 264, 400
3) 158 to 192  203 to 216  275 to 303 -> -0.155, 355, 356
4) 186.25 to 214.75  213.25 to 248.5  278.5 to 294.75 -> 0.092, 407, 333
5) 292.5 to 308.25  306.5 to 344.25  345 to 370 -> -0.037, 457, 397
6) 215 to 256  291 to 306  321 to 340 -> -0.132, 338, 421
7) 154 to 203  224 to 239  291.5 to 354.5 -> 0.133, 369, 439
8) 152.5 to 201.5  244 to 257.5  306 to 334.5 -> 0.362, 367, 458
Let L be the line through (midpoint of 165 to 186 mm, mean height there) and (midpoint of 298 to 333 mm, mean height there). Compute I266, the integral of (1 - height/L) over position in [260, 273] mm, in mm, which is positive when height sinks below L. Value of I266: 7.1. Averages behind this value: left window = 348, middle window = 191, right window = 463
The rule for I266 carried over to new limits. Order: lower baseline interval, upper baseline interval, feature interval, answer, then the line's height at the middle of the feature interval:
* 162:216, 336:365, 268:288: 7.1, 393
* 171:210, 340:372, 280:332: -4.3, 395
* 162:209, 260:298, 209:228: -1.7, 342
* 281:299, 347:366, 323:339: -1.4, 385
